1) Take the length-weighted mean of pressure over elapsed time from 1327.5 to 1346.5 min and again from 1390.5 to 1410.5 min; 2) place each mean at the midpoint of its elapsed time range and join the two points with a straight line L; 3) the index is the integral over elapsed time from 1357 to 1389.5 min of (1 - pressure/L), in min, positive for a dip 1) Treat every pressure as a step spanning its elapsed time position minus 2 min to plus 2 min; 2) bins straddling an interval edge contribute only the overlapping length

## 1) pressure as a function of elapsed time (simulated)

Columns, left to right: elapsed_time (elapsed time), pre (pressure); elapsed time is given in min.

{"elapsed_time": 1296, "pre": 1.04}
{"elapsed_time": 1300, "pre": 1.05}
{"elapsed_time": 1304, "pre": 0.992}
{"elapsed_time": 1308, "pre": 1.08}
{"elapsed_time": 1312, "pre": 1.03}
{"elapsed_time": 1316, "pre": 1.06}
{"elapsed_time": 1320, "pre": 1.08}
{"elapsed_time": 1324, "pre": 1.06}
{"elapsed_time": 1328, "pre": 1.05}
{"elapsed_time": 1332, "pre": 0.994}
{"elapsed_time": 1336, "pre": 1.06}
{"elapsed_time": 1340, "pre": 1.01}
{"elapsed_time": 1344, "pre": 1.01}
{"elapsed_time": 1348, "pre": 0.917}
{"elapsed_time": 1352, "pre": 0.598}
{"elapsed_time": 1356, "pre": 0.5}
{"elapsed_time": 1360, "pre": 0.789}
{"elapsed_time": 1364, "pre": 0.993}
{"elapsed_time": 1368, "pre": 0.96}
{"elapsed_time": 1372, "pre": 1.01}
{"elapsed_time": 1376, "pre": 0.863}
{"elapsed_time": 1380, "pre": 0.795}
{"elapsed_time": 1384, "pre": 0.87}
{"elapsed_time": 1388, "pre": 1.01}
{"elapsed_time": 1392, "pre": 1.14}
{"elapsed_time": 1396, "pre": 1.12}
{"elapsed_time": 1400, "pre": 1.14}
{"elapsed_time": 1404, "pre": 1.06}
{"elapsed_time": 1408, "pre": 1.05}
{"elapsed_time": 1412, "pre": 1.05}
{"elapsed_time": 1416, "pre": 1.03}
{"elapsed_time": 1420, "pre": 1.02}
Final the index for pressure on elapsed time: 5.1 min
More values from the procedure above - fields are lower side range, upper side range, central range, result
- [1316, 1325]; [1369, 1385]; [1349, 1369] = 3.8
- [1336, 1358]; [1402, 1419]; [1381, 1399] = -0.9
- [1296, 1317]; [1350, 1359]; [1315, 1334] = -4.0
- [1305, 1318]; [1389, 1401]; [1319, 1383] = 10.0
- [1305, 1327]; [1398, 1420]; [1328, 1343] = 0.5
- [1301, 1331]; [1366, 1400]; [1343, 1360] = 4.5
